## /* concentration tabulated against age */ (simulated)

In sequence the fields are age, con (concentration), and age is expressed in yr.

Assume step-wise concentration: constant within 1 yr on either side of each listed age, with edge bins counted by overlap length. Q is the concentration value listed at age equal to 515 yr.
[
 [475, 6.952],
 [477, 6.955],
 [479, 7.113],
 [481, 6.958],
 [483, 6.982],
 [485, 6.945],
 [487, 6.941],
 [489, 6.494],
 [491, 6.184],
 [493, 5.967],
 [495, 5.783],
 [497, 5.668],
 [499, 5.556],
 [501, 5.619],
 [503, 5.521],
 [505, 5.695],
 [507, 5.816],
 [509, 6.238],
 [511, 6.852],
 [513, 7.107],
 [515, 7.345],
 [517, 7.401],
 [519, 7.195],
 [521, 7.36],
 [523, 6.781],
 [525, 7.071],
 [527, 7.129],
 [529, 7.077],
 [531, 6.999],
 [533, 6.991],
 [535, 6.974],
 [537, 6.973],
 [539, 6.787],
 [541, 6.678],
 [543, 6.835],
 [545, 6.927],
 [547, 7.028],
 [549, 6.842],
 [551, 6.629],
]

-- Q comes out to 7.345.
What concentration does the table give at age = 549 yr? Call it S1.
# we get 6.842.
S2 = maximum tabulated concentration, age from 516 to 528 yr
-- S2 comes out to 7.401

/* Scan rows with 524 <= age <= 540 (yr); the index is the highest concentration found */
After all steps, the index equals 7.129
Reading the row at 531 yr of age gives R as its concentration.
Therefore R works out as 6.999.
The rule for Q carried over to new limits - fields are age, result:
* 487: 6.941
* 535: 6.974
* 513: 7.107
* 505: 5.695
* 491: 6.184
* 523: 6.781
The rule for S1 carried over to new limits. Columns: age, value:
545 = 6.927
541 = 6.678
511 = 6.852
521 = 7.36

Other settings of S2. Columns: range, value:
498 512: 6.852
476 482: 7.113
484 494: 6.945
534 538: 6.974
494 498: 5.783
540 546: 6.927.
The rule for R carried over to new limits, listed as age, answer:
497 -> 5.668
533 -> 6.991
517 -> 7.401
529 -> 7.077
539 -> 6.787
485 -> 6.945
